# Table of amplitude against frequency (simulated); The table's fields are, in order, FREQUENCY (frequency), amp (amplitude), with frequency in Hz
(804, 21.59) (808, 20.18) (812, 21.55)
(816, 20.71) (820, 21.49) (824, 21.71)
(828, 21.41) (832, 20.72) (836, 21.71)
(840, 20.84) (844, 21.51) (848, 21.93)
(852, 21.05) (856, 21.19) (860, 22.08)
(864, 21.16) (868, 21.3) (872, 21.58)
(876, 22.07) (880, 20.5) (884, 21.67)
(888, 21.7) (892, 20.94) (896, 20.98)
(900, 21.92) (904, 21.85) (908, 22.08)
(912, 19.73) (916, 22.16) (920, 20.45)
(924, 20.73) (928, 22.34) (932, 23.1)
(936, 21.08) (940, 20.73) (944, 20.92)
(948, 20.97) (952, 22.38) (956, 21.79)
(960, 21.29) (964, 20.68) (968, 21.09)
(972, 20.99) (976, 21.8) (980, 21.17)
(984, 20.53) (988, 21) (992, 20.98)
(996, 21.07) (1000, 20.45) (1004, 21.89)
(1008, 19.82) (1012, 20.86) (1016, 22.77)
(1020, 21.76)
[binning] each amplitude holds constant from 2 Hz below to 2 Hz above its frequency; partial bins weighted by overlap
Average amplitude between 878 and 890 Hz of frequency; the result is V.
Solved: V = 21.3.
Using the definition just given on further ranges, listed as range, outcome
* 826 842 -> 21.2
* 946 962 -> 21.6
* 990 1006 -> 21.1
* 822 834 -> 21.3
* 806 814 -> 20.9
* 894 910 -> 21.7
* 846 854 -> 21.5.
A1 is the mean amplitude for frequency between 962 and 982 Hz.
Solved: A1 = 21.1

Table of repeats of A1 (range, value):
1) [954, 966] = 21.3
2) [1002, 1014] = 20.9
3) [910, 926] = 20.8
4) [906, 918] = 21.3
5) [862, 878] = 21.5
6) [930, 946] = 21.5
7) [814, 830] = 21.3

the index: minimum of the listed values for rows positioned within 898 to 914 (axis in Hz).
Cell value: 19.73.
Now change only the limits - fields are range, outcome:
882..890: 21.67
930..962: 20.73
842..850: 21.51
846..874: 21.05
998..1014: 19.82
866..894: 20.5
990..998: 20.98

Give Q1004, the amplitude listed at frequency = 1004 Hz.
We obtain 21.89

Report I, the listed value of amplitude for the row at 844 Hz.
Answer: 21.51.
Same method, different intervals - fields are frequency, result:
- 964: 20.68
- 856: 21.19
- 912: 19.73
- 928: 22.34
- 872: 21.58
